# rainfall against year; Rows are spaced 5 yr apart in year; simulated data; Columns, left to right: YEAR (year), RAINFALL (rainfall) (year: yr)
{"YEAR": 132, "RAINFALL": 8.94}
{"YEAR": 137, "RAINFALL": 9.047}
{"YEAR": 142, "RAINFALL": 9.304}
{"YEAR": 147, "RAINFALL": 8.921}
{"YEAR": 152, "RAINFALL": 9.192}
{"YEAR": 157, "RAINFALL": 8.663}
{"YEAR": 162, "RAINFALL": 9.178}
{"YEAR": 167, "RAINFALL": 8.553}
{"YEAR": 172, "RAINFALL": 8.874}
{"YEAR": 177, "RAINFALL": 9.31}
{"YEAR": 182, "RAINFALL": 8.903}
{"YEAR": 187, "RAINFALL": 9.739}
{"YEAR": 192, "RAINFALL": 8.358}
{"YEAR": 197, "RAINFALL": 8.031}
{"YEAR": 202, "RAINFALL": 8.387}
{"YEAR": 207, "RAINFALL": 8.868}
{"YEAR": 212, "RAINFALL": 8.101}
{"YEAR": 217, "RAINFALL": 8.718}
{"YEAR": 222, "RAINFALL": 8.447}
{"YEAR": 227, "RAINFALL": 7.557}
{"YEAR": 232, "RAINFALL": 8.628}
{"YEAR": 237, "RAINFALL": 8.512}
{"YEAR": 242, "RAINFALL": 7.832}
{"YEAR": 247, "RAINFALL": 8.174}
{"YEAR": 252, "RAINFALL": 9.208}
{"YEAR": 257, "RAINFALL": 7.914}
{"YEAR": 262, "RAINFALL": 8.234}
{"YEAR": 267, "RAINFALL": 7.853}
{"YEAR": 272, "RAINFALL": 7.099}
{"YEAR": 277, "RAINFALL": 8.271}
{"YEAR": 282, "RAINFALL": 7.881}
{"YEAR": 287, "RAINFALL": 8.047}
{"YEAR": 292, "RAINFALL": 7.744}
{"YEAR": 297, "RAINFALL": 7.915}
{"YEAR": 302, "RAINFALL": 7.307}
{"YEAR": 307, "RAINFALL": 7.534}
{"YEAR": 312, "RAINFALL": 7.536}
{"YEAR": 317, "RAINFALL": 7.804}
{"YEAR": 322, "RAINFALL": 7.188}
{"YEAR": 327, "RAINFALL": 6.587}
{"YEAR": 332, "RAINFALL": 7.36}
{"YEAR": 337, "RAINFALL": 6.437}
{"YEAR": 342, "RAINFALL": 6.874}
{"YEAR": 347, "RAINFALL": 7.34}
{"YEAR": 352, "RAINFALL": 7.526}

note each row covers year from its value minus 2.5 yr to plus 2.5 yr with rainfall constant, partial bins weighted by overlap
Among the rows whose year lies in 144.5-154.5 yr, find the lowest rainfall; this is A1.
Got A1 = 8.921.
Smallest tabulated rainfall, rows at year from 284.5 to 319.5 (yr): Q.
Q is 7.307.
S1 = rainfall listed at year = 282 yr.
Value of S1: 7.881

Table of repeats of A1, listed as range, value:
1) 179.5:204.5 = 8.031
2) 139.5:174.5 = 8.553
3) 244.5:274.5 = 7.099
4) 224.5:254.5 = 7.557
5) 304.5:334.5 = 6.587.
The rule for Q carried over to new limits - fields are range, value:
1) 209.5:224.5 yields 8.101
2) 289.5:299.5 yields 7.744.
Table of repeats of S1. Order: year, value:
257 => 7.914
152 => 9.192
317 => 7.804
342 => 6.874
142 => 9.304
